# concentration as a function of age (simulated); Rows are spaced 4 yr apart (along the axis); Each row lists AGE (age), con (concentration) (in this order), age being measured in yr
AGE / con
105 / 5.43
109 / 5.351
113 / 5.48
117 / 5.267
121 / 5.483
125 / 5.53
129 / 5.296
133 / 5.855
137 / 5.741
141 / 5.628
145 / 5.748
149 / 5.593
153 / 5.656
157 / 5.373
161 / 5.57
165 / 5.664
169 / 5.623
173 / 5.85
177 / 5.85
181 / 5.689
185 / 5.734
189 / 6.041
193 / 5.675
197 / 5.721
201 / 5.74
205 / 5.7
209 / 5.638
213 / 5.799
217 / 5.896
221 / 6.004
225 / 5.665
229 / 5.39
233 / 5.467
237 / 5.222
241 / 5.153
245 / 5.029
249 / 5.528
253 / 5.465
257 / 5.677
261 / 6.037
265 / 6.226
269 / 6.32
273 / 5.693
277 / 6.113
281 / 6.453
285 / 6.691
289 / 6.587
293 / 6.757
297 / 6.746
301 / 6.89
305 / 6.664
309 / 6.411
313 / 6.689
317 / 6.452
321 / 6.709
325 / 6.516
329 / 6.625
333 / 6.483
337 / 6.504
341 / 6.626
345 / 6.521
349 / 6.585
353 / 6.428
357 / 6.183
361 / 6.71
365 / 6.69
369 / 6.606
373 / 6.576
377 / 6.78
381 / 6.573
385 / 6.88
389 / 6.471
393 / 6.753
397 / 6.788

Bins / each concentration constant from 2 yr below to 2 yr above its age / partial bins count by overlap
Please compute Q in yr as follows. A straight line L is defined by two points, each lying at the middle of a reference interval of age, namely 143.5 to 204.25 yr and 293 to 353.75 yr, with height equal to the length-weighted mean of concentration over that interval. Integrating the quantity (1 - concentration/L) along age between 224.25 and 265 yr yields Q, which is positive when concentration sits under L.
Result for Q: 4.2 yr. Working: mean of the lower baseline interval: 5.7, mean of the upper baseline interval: 6.6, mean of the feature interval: 5.49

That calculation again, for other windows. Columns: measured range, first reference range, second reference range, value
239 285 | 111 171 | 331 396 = 2.2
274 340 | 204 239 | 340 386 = -3.8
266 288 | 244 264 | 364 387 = -1.7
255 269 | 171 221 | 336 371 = 0.2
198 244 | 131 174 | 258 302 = 3.4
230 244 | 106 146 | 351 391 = 1.7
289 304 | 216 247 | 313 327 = -1.1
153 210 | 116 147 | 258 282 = 0.6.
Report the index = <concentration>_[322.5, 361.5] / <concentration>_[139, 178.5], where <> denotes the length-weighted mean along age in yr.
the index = 1.2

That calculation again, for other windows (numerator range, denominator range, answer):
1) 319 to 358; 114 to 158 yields 1.17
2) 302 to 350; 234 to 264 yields 1.20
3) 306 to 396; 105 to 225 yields 1.16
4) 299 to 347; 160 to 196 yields 1.15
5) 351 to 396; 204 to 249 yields 1.19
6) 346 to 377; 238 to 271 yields 1.16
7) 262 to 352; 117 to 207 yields 1.15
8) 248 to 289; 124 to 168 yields 1.08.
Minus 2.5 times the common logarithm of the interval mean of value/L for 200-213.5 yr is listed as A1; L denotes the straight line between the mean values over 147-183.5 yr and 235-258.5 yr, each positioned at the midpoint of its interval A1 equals -0.04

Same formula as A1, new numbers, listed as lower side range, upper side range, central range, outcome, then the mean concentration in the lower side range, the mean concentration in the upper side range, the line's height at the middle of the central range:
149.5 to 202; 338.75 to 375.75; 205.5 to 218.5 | 0.02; 5.7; 6.55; 5.87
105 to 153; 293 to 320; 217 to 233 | 0.08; 5.54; 6.65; 6.14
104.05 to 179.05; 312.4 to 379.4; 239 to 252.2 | 0.16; 5.58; 6.57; 6.08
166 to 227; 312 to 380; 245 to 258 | 0.11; 5.77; 6.57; 6.07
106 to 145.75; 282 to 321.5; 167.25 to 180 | 0.01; 5.53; 6.65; 5.83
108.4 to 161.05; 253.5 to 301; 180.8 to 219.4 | 0.02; 5.54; 6.3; 5.89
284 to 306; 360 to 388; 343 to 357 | 0.04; 6.73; 6.68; 6.69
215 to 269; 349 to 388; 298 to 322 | -0.08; 5.62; 6.6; 6.15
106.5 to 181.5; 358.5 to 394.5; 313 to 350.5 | -0.02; 5.59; 6.66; 6.46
